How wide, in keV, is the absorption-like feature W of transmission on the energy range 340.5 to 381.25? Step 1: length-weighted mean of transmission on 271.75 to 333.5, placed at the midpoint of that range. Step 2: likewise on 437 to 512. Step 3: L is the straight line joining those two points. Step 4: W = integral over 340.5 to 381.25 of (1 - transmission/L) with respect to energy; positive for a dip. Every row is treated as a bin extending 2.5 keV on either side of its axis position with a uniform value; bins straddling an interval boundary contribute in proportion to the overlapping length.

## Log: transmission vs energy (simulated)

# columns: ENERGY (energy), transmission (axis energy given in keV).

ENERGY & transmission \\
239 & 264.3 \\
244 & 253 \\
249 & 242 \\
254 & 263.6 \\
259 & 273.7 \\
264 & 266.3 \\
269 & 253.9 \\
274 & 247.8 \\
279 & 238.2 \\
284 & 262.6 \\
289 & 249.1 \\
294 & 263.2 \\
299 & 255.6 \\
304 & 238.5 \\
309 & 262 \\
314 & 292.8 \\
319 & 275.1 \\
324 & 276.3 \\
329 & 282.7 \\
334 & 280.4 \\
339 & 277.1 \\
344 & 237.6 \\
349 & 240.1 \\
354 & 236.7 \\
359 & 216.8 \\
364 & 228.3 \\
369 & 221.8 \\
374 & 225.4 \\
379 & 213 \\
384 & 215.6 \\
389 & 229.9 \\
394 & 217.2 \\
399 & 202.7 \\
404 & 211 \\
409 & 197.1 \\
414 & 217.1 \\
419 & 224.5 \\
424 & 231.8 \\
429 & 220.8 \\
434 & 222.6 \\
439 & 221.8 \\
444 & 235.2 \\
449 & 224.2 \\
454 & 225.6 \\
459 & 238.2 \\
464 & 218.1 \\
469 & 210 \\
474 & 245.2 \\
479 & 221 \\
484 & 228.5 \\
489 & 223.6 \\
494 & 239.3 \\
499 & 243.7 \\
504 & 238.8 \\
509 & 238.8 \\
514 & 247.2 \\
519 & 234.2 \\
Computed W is 3.7 keV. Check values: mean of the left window 263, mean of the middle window 229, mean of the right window 230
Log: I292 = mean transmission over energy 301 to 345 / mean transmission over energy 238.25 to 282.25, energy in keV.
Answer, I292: 1.06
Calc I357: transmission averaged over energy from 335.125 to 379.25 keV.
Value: 235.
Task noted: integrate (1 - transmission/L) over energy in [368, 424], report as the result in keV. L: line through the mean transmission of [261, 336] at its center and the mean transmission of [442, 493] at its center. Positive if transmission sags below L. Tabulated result 6.0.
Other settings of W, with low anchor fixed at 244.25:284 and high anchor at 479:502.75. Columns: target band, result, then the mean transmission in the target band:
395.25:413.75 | 2.7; 206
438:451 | 0.5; 228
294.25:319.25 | -1.3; 264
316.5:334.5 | -2.1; 278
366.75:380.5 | 1.3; 221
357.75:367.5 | 0.9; 223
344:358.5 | 0.7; 235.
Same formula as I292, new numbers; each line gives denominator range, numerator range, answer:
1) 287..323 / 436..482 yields 0.86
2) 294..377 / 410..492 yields 0.89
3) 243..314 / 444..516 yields 0.90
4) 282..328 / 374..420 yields 0.81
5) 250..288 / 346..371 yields 0.89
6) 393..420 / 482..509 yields 1.12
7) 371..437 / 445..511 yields 1.06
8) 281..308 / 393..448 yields 0.86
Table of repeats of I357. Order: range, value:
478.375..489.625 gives 225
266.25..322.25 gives 258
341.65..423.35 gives 221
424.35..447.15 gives 226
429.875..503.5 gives 228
